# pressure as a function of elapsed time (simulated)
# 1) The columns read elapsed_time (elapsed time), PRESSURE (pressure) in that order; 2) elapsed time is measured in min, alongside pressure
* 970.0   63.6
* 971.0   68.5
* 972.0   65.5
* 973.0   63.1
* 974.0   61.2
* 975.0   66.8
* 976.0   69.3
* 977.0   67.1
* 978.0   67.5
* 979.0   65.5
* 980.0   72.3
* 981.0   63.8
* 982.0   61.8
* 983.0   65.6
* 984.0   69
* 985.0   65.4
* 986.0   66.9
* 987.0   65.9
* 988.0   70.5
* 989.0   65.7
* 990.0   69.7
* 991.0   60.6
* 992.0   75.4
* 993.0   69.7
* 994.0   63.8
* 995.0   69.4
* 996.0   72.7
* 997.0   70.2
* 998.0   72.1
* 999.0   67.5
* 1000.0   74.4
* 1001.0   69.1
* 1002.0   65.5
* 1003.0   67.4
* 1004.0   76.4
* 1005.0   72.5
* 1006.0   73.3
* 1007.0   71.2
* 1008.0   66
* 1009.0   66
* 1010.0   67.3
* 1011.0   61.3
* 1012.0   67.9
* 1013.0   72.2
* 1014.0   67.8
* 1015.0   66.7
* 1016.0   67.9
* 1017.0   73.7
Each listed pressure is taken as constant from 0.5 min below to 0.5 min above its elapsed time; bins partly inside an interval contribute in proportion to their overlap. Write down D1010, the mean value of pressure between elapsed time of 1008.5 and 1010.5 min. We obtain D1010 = 66.7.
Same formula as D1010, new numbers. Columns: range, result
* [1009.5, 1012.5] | 65.5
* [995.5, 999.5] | 70.6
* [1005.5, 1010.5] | 68.8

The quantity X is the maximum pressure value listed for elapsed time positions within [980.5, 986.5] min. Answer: 69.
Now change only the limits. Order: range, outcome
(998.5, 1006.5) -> 76.4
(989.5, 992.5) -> 75.4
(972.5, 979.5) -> 69.3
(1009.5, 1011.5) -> 67.3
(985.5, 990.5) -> 70.5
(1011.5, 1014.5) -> 72.2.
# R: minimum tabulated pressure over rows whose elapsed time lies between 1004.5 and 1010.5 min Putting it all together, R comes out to 66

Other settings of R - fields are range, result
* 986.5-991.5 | 60.6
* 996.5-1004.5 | 65.5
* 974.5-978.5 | 66.8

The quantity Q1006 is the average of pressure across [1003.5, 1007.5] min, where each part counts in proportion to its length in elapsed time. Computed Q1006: 73.3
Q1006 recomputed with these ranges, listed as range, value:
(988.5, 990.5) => 67.7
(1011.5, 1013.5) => 70.1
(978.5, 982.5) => 65.8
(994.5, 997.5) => 70.8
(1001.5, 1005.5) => 70.5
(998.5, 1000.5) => 71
